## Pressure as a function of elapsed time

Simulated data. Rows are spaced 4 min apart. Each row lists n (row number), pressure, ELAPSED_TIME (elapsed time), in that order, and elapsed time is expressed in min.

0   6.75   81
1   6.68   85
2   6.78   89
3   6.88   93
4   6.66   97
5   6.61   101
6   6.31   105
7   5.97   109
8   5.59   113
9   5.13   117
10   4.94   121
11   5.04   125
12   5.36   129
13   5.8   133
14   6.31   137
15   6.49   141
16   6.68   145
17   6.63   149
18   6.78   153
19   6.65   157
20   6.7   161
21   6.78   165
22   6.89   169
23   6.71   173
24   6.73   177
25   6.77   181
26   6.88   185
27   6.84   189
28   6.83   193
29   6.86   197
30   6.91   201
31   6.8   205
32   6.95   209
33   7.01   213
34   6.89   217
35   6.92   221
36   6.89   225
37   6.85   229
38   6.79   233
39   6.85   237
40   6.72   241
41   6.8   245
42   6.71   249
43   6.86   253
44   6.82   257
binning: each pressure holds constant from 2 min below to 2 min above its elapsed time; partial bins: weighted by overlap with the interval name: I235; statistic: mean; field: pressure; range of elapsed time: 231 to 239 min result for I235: 6.82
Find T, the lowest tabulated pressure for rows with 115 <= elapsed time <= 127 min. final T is 4.94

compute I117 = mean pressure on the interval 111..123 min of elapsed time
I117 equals 5.22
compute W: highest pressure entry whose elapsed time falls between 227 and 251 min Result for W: 6.85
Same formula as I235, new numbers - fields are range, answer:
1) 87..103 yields 6.73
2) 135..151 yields 6.53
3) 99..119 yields 5.92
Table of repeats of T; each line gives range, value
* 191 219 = 6.8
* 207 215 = 6.95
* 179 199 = 6.77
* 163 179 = 6.71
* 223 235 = 6.79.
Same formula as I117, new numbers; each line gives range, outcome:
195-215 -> 6.91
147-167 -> 6.71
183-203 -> 6.86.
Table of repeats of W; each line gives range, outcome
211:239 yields 7.01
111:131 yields 5.59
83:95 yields 6.88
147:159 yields 6.78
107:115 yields 5.97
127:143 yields 6.49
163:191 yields 6.89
